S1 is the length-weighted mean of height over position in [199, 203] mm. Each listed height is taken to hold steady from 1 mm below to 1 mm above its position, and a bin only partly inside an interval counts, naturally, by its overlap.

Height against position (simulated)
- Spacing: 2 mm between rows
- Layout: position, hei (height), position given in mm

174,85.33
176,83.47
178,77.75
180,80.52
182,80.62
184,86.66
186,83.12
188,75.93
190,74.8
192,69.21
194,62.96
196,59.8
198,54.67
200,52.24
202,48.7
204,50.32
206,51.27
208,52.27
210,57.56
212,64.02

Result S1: 50.5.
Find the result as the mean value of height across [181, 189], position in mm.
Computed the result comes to 81.6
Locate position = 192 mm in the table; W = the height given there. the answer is 69.21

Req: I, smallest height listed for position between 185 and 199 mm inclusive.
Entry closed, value 54.67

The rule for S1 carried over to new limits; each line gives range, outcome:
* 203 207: 50.8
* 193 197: 61.4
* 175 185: 81.8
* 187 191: 75.4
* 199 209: 51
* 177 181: 79.1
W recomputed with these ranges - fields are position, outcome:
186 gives 83.12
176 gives 83.47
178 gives 77.75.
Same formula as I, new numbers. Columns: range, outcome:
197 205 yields 48.7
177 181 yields 77.75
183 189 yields 75.93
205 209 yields 51.27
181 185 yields 80.62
